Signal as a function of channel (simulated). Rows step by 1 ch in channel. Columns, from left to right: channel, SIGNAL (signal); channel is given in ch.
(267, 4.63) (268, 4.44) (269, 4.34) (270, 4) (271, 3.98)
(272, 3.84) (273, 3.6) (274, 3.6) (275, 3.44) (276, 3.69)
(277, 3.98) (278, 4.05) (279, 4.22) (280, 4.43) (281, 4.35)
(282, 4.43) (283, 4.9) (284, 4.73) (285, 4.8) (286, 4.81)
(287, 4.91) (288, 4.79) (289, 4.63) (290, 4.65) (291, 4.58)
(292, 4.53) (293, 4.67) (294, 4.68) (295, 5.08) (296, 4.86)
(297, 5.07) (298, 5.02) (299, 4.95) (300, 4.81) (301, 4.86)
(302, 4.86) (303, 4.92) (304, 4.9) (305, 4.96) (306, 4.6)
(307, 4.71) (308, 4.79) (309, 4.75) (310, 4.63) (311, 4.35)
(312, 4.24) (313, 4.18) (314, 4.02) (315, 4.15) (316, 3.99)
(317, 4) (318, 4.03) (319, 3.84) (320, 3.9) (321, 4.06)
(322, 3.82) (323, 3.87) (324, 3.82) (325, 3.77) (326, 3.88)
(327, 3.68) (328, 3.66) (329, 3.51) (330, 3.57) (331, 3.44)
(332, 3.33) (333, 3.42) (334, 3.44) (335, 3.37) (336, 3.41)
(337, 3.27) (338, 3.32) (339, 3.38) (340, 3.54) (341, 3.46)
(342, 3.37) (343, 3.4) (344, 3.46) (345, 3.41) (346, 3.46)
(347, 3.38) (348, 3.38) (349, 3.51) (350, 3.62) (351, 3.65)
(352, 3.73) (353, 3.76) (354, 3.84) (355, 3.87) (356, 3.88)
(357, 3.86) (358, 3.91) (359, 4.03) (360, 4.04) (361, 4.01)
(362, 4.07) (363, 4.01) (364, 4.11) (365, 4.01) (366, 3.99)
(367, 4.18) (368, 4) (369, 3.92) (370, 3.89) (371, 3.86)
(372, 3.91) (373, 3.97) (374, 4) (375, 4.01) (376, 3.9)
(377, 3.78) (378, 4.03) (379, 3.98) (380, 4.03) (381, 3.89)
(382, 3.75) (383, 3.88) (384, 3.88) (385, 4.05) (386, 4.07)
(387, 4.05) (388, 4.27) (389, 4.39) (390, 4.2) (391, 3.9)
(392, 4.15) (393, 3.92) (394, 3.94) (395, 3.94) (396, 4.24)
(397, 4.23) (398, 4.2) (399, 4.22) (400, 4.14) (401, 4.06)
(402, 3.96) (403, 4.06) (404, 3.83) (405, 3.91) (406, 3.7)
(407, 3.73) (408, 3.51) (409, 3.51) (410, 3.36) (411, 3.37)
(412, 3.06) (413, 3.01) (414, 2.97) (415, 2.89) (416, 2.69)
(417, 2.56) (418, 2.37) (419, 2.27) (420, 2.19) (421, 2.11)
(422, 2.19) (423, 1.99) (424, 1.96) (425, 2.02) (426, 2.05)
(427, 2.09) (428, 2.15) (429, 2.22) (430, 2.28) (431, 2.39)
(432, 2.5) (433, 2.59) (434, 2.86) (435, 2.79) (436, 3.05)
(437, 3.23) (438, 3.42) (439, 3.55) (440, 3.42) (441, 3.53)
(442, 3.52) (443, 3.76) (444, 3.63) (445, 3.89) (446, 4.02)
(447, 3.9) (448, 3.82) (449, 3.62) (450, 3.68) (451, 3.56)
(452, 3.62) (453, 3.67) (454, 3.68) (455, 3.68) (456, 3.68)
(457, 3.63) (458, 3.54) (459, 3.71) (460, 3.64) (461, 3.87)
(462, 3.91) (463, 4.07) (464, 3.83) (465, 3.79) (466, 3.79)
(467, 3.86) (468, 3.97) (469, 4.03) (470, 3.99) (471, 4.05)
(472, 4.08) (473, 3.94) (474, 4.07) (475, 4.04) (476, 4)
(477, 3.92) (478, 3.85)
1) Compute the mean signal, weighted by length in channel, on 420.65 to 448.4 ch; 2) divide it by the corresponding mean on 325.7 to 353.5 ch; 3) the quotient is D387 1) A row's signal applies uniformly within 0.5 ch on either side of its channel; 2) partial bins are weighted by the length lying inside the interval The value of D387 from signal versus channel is 0.83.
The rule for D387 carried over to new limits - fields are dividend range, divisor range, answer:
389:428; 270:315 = 0.73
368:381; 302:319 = 0.89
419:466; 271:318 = 0.71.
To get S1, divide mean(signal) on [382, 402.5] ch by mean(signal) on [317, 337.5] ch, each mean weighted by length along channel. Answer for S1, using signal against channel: 1.11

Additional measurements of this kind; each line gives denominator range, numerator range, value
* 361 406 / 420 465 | 0.79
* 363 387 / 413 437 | 0.61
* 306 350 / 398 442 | 0.79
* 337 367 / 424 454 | 0.84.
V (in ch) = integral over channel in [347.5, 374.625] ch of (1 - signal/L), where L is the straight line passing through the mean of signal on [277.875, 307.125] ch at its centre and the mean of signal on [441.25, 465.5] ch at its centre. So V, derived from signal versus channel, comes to 2.6 ch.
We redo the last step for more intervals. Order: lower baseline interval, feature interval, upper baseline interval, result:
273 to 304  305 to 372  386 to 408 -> 7.5 ch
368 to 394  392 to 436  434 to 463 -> 8.4 ch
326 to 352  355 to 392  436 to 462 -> -4.9 ch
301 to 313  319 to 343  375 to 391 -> 4.8 ch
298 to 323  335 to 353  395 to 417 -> 3.0 ch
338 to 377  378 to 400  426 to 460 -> -2.8 ch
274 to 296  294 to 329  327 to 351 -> -3.4 ch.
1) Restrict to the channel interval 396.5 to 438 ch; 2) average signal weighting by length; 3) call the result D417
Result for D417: 2.99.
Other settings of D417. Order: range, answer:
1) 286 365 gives 4.06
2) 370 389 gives 3.97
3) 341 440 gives 3.5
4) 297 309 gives 4.86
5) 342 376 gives 3.82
